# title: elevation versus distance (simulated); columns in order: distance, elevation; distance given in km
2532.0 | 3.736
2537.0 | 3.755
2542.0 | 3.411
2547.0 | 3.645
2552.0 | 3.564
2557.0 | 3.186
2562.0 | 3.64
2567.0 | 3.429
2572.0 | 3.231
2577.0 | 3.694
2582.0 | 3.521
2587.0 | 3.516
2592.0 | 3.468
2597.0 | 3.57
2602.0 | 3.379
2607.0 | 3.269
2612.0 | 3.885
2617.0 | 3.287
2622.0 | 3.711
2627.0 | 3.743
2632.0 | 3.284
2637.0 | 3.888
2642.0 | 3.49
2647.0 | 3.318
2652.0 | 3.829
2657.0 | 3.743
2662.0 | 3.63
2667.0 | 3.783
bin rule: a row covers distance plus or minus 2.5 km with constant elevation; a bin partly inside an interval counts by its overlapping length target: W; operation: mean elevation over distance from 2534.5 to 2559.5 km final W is 3.51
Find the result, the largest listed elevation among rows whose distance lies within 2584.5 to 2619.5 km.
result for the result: 3.885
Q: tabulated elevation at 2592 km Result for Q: 3.468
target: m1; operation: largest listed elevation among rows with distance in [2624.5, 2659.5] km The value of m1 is 3.888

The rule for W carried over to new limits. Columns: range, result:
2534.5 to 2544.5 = 3.58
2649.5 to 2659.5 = 3.79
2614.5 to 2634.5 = 3.51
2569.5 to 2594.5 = 3.49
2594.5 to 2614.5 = 3.53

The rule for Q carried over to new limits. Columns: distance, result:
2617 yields 3.287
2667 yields 3.783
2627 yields 3.743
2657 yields 3.743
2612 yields 3.885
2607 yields 3.269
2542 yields 3.411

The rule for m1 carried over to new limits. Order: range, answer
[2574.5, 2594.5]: 3.694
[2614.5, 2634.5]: 3.743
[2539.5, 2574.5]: 3.645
